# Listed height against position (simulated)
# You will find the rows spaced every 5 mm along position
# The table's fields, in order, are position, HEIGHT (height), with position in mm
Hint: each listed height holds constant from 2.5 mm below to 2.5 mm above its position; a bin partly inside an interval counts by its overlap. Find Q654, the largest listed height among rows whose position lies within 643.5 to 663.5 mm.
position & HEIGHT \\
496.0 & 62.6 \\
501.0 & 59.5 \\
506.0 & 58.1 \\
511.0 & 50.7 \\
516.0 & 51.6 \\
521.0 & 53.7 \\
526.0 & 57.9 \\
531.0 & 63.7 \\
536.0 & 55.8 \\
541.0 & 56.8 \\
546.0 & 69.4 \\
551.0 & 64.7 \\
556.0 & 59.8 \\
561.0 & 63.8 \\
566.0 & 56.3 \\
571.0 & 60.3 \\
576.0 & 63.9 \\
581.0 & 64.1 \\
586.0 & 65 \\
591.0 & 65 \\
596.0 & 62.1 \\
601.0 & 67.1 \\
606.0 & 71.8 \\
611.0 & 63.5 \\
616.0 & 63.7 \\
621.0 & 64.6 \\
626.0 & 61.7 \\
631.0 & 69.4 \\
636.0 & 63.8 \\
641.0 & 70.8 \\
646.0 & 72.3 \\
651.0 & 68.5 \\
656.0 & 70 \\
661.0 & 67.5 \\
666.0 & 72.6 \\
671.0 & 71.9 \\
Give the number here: 72.3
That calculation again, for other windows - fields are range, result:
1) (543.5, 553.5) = 69.4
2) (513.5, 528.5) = 57.9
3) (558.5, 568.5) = 63.8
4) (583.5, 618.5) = 71.8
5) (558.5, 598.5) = 65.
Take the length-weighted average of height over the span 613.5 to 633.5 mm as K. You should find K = 64.8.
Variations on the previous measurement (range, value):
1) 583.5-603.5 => 64.8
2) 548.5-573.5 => 61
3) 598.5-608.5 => 69.5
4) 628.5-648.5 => 69.1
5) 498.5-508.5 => 58.8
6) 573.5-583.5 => 64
